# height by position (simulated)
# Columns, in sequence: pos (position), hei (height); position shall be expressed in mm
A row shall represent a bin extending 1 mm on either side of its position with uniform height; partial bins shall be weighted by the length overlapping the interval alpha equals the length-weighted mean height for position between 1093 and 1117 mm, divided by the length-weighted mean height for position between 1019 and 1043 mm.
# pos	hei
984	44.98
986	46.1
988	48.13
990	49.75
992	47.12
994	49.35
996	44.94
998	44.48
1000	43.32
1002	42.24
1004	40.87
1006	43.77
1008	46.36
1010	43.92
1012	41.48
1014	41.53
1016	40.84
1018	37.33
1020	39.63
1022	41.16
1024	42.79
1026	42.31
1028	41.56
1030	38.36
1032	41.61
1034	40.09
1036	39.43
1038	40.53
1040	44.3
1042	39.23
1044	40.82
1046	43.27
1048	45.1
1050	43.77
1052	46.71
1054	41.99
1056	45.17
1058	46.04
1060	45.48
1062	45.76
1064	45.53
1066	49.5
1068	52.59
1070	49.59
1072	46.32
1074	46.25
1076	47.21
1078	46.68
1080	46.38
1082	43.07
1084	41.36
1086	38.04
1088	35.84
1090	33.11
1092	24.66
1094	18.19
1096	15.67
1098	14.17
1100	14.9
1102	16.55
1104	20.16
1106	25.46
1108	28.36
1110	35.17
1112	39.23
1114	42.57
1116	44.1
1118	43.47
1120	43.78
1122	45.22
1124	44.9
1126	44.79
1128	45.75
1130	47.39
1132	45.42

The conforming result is 0.64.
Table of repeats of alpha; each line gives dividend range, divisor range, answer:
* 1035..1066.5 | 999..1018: 1.03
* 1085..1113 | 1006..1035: 0.62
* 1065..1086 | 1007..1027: 1.11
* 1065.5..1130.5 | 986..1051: 0.87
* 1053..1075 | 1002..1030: 1.12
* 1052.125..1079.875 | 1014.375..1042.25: 1.15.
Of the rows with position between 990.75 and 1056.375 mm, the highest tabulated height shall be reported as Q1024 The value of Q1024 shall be 49.35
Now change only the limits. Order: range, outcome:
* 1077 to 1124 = 46.68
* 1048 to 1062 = 46.71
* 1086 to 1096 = 38.04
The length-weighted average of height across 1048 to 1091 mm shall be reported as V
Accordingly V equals 44.6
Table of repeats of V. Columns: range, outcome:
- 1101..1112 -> 26.4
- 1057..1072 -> 47.7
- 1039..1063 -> 44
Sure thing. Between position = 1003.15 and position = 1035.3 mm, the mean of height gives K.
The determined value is 41.5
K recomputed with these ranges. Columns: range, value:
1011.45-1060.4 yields 42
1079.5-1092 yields 38.2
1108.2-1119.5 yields 40.1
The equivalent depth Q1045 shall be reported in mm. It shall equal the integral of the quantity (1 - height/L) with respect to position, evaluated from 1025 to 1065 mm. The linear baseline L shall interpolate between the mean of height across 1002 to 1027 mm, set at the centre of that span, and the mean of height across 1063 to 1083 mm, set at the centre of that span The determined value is 1.7 mm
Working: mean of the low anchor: 41.8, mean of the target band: 42.9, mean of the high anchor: 47.3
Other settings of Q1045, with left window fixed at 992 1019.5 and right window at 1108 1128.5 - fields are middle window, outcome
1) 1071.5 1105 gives 8.2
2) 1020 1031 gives 0.5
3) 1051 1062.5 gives -0.7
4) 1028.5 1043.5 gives 0.8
